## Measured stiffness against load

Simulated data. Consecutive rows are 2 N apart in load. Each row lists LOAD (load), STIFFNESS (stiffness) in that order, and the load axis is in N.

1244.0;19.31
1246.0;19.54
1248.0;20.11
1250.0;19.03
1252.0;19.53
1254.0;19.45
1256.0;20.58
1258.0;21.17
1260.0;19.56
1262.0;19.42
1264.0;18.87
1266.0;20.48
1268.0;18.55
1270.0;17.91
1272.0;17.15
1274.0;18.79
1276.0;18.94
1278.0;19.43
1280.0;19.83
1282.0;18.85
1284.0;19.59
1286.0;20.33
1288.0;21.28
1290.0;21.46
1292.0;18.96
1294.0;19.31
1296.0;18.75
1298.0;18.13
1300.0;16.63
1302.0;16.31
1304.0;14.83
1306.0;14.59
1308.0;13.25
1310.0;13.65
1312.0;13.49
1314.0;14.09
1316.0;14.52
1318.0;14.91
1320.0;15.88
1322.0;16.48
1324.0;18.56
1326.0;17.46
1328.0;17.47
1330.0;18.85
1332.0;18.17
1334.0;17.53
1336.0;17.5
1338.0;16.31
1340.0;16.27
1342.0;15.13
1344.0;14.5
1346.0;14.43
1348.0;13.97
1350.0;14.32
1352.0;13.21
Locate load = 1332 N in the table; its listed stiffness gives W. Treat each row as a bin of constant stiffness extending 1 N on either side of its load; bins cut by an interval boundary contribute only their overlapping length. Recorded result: 18.17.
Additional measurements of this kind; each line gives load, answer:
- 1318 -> 14.91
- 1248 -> 20.11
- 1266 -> 20.48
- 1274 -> 18.79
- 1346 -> 14.43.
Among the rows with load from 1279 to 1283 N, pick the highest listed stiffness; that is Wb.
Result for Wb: 19.83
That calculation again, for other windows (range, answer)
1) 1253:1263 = 21.17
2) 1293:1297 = 19.31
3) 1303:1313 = 14.83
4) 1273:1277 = 18.94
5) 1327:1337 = 18.85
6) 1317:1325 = 18.56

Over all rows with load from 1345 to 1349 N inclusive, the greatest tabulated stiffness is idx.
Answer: 14.43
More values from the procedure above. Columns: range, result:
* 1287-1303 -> 21.46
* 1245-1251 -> 20.11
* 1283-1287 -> 20.33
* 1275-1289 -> 21.28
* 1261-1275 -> 20.48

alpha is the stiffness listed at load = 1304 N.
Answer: 14.83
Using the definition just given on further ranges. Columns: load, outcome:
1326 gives 17.46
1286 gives 20.33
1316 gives 14.52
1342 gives 15.13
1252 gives 19.53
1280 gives 19.83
